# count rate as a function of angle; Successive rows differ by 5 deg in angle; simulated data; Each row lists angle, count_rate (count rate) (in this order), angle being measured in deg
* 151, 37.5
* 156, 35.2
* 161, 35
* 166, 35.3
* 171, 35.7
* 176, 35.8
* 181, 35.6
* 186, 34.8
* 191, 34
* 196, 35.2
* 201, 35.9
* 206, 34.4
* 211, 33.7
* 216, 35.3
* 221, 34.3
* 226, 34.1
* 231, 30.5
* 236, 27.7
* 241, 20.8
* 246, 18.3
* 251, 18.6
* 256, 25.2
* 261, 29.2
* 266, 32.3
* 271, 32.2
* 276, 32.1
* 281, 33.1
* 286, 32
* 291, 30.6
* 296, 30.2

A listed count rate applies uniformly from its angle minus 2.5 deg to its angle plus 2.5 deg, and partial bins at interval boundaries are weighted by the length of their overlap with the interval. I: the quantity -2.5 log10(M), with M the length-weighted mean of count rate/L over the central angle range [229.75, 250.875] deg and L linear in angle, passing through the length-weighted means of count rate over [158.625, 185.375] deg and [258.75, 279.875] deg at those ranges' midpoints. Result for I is 0.37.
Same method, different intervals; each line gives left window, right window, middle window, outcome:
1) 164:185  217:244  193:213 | -0.07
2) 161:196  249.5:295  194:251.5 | 0.09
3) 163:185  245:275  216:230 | -0.12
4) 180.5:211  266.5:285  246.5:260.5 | 0.42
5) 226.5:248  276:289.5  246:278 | 0.07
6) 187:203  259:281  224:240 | 0.13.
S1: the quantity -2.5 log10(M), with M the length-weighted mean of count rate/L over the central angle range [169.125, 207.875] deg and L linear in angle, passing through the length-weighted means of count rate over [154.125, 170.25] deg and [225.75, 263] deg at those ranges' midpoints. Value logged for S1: -0.11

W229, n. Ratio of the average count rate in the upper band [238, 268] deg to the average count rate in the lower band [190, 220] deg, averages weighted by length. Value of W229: 0.7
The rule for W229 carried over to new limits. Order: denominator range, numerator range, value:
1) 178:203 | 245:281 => 0.79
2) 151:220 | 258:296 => 0.90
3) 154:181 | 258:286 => 0.89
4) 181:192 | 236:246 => 0.63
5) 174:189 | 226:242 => 0.79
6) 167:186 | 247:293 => 0.82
